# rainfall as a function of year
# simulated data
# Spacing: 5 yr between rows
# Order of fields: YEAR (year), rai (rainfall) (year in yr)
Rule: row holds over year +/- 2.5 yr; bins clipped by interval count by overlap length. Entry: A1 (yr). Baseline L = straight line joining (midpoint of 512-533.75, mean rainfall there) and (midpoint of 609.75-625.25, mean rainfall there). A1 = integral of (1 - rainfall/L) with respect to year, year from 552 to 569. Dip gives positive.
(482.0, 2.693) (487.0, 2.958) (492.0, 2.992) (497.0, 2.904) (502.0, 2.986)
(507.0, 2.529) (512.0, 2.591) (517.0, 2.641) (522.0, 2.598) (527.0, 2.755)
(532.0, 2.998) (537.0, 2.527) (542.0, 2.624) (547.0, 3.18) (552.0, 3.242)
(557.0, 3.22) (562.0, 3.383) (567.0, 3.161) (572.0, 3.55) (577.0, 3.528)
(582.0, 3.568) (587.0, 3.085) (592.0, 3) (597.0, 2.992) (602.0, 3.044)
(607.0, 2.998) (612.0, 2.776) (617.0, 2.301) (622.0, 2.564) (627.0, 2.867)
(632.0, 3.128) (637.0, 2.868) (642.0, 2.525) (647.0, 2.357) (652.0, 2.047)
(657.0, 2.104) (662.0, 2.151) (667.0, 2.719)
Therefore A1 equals -3.8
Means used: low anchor 2.72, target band 3.26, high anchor 2.56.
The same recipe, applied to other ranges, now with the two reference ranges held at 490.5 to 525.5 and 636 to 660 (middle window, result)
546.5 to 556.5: -2.3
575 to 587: -4.3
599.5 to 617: -2.8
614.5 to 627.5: -0.6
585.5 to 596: -2.2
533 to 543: 0.1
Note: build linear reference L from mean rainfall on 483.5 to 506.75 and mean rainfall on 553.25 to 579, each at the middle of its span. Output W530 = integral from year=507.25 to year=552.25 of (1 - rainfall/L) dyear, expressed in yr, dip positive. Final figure 5.3 yr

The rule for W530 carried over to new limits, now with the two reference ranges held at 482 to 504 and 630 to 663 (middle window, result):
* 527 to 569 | -4.1 yr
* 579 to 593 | -3.2 yr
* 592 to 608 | -2.5 yr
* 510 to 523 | 1.1 yr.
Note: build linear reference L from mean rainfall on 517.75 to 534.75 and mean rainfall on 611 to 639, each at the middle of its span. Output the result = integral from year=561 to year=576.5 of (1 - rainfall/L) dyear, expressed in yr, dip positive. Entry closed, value -3.5 yr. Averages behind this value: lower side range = 2.77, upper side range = 2.75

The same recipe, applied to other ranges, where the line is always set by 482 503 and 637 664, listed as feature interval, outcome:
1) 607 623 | -1.16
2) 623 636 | -3.02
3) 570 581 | -4.02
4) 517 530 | 0.56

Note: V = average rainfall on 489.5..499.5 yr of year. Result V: 2.95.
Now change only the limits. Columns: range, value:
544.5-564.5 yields 3.26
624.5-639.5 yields 2.95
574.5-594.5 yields 3.3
